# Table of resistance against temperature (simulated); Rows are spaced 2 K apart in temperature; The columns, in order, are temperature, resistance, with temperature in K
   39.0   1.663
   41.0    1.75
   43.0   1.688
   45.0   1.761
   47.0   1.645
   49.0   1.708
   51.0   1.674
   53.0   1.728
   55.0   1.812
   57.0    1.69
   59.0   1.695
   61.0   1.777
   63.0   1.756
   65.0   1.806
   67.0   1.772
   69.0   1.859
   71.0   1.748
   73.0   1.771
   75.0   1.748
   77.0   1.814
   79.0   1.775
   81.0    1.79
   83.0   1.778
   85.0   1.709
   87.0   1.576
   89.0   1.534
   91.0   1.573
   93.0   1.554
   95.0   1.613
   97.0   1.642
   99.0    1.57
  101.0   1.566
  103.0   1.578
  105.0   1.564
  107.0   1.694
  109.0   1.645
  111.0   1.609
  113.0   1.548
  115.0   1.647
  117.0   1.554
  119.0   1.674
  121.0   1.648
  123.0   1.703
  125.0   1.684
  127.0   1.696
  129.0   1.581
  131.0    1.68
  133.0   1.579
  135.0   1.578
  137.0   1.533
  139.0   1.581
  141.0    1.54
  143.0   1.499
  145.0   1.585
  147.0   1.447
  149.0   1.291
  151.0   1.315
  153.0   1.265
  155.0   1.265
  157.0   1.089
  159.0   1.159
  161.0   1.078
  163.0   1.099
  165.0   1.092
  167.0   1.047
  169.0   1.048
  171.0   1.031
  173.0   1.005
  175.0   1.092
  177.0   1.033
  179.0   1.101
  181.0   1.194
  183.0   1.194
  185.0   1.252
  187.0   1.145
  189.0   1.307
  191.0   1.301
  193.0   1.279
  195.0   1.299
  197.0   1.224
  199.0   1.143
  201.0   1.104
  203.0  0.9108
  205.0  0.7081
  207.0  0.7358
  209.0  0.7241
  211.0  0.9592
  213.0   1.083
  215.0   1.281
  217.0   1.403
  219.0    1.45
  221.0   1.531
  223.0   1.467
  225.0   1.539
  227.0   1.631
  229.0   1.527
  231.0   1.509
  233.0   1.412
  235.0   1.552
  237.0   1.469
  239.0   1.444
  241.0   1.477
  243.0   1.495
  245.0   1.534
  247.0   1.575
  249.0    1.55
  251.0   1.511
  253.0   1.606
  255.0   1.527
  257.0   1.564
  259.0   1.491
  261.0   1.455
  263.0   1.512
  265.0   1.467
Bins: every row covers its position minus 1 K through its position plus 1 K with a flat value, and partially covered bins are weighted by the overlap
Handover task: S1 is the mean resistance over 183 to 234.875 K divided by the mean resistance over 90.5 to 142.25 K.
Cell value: 0.77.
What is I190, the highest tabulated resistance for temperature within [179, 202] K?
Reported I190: 1.307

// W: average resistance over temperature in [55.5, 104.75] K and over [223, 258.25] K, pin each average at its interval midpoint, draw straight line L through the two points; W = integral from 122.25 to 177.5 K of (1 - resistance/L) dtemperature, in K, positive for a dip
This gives 9.5 K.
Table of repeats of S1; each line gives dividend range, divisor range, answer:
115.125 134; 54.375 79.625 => 0.93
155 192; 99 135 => 0.70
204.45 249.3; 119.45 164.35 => 0.93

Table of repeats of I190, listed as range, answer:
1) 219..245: 1.631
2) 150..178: 1.315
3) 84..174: 1.709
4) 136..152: 1.585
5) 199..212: 1.143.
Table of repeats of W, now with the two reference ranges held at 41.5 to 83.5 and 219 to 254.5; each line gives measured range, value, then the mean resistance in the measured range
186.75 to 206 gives 5.3 K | 1.14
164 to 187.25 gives 7.2 K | 1.1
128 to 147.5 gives 1.0 K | 1.56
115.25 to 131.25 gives 0.2 K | 1.65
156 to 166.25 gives 3.3 K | 1.1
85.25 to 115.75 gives 1.9 K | 1.6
